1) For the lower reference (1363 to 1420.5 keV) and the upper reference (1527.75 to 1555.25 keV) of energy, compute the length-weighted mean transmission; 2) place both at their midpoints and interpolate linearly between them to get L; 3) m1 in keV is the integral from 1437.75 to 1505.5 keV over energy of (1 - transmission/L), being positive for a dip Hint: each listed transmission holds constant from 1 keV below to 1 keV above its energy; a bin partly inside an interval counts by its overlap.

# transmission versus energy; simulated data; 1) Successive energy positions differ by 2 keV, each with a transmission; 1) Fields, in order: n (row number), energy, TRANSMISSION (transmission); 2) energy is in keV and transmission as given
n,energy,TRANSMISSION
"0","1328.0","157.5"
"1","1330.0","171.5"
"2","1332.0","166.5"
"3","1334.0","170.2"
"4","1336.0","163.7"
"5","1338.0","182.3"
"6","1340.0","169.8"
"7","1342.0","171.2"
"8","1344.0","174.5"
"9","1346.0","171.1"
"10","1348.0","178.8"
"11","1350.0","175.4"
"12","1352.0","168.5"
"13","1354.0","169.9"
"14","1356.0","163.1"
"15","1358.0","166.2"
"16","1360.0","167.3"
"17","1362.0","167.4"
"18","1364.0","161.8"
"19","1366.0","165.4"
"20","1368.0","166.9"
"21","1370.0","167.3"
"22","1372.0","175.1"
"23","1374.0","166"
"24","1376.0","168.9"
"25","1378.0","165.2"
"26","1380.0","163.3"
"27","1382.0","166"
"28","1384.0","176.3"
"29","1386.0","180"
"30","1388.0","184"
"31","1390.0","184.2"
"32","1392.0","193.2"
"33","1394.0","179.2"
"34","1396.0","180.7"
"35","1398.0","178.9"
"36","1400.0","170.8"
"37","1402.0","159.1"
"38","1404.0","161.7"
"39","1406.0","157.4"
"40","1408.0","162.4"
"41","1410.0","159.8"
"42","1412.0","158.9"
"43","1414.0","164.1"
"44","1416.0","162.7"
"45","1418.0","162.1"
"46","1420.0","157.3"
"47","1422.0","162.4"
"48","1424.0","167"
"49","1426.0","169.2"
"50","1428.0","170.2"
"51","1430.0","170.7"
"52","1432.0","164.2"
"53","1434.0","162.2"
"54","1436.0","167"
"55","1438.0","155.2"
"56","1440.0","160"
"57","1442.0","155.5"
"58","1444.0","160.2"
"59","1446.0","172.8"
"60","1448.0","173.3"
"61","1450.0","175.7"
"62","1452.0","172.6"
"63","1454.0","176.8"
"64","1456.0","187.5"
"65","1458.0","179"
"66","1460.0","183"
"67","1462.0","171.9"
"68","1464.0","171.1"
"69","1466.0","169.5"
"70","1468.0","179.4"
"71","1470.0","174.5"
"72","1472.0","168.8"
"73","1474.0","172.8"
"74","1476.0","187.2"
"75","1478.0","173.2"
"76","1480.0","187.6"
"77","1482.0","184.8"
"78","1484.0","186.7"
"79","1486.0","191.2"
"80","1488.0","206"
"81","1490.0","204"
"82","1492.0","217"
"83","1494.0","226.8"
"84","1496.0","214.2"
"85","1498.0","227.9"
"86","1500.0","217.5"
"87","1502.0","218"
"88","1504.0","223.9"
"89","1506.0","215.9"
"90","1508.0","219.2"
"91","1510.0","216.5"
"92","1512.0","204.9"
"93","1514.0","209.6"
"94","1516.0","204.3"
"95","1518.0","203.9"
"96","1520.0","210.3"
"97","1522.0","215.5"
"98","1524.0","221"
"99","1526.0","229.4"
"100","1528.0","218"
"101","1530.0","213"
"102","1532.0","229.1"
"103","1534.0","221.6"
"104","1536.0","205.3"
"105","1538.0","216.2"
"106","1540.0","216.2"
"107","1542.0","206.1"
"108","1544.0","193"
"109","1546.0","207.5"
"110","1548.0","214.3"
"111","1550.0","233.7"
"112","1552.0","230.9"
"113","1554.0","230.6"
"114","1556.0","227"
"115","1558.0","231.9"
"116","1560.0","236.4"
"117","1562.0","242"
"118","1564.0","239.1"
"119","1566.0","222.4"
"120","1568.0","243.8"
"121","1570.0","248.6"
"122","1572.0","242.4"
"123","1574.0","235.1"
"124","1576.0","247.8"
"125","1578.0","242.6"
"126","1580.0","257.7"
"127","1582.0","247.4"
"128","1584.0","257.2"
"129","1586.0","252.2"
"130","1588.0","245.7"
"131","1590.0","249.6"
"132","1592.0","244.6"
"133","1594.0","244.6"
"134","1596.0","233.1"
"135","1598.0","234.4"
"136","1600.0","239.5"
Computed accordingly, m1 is 2.90 keV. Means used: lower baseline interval 169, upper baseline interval 217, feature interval 187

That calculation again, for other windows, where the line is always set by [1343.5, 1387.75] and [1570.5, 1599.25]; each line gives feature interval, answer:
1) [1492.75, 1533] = 0.6 keV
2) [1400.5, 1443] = 5.9 keV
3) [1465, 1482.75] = 2.5 keV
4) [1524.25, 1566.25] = 1.7 keV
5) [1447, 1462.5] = 1.8 keV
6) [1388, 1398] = -0.3 keV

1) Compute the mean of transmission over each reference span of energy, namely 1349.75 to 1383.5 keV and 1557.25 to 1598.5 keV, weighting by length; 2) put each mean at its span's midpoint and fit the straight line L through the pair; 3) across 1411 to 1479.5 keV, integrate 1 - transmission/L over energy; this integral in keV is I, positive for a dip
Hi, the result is 9.1 keV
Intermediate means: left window 167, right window 243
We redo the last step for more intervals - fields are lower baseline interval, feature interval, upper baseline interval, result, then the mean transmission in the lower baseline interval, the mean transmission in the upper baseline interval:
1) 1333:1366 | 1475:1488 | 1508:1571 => 1.2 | 170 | 221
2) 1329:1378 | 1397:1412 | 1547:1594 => 1.8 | 169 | 240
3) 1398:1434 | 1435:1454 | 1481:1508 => 1.5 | 164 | 211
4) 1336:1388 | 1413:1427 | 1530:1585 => 1.8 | 170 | 230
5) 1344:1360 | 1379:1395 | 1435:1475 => -0.7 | 170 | 171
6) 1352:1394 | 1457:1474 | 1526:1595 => 2.2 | 171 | 232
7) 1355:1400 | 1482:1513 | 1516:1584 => -0.2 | 172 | 227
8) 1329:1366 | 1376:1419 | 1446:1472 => 0.6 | 170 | 176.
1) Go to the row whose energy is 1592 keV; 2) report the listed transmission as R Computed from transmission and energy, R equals 244.6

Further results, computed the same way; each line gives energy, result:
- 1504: 223.9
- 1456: 187.5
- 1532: 229.1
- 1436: 167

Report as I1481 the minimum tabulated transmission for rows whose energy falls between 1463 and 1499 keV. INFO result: 168.8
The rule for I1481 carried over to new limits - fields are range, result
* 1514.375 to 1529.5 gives 203.9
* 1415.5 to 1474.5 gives 155.2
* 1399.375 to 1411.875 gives 157.4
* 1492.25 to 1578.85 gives 193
